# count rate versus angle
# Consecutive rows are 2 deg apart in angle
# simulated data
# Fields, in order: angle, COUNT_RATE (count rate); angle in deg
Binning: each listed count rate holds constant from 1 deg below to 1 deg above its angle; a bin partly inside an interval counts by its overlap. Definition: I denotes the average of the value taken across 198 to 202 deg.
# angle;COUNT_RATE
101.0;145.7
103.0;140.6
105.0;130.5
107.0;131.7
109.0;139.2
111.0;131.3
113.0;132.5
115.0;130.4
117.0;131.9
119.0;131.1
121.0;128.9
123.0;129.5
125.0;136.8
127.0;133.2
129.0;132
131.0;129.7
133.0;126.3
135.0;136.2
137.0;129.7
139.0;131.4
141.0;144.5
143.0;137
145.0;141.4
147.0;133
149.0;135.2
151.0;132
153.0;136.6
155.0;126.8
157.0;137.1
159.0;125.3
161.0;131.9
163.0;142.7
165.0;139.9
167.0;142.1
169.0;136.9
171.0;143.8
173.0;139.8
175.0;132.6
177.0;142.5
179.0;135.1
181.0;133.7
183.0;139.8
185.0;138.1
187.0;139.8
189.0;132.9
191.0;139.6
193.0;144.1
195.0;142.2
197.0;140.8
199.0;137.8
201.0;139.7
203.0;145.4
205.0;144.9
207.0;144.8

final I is 139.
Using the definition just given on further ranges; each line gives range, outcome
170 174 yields 142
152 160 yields 131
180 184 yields 137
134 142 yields 135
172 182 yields 137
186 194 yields 139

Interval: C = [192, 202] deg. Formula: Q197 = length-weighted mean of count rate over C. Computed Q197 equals 141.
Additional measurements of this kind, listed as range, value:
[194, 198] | 142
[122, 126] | 133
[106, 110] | 135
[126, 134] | 130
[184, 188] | 139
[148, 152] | 134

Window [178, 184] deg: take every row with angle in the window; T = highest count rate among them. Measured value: 139.8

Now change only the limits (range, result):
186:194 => 144.1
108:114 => 139.2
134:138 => 136.2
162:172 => 143.8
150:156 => 136.6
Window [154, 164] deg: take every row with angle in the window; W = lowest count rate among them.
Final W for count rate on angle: 125.3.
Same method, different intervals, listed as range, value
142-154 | 132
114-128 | 128.9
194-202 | 137.8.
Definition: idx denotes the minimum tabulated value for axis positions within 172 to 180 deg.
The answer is 132.6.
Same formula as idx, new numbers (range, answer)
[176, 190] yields 132.9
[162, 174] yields 136.9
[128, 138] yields 126.3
